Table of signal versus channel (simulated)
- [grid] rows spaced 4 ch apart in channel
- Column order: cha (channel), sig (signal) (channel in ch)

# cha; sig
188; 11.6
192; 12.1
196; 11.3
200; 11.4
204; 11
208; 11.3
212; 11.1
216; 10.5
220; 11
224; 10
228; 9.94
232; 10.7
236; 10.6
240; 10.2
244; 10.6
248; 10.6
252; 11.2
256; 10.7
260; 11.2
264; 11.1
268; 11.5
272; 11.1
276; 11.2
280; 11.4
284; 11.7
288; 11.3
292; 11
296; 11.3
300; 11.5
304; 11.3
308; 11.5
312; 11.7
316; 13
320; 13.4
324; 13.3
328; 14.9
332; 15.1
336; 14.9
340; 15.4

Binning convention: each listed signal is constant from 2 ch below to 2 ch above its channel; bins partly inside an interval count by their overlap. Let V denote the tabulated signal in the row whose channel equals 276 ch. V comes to 11.2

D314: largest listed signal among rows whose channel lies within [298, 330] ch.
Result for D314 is 14.9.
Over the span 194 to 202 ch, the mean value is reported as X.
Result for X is 11.4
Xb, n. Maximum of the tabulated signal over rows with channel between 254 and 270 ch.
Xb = 11.5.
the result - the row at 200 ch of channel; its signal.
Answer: 11.4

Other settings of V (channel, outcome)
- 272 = 11.1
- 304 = 11.3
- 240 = 10.2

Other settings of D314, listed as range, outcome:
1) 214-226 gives 11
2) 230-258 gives 11.2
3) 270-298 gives 11.7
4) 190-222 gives 12.1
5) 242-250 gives 10.6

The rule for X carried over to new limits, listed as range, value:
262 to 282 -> 11.3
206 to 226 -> 10.8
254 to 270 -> 11.1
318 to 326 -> 13.4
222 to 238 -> 10.3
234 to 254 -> 10.6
